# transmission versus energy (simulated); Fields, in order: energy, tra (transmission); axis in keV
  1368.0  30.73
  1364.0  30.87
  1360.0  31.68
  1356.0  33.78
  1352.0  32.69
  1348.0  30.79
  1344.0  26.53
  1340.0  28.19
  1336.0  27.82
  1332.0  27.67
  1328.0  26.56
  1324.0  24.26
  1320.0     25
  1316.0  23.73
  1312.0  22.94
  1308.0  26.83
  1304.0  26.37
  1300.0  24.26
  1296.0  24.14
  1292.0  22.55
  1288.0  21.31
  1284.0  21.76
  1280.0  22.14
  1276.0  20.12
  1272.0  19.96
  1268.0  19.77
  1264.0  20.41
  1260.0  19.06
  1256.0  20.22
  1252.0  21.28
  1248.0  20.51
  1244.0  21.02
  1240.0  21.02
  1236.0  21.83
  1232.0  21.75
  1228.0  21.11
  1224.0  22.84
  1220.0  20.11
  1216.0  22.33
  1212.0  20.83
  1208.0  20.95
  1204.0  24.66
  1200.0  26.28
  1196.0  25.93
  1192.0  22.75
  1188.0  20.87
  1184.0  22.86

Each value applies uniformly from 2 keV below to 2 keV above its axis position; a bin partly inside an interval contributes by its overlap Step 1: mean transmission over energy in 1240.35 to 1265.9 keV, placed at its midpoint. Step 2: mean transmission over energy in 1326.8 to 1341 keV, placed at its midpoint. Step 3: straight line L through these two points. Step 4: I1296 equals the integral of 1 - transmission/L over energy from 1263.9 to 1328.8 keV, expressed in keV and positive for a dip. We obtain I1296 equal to 3.2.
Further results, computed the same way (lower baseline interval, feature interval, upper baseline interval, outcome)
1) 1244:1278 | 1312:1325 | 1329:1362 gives 1.27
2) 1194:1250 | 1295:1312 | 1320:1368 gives 1.02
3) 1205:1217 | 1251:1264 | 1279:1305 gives 1.35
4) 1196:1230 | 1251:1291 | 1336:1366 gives 8.13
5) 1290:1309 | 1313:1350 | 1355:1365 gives 2.60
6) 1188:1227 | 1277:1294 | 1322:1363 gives 2.95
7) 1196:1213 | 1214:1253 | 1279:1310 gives 3.76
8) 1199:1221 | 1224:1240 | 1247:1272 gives -0.15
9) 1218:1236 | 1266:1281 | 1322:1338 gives 2.15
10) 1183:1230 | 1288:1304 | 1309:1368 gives 1.61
